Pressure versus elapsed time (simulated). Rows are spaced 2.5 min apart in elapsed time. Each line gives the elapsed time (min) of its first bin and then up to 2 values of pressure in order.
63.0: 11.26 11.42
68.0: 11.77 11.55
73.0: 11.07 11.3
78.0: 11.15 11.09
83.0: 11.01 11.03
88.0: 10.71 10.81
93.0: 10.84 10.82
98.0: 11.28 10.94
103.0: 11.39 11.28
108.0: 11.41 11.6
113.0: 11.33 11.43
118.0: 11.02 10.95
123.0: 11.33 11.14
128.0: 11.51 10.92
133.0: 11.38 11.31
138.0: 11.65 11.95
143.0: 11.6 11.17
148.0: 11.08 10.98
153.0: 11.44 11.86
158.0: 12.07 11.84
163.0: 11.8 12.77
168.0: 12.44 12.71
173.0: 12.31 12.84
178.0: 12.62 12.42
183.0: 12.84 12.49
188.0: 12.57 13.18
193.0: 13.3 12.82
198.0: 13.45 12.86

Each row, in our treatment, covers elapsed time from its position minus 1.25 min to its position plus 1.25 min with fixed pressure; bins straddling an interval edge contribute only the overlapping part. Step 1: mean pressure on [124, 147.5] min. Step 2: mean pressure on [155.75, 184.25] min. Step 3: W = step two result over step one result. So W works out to 1.09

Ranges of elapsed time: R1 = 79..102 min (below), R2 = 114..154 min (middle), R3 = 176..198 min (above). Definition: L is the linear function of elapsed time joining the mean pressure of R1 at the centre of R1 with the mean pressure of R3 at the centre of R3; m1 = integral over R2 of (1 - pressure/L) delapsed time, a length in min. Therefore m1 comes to 1.7 min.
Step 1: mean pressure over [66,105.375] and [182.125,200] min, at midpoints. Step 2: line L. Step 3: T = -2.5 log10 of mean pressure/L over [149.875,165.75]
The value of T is 0.05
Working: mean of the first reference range 11.1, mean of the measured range 11.8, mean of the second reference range 12.9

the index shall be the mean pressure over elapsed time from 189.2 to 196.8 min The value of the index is 13.1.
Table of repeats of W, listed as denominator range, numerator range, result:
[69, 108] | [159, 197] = 1.14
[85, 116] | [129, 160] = 1.03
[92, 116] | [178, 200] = 1.15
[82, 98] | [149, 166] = 1.08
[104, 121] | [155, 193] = 1.10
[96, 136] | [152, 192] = 1.10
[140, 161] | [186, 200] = 1.13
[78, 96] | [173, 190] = 1.16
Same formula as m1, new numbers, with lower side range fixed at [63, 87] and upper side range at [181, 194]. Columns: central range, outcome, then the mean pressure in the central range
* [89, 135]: 2.3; 11.2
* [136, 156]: 1.3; 11.4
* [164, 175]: 0.0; 12.6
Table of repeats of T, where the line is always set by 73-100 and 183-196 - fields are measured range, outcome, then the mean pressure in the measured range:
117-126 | 0.05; 11.1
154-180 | 0.01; 12.3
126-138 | 0.05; 11.3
